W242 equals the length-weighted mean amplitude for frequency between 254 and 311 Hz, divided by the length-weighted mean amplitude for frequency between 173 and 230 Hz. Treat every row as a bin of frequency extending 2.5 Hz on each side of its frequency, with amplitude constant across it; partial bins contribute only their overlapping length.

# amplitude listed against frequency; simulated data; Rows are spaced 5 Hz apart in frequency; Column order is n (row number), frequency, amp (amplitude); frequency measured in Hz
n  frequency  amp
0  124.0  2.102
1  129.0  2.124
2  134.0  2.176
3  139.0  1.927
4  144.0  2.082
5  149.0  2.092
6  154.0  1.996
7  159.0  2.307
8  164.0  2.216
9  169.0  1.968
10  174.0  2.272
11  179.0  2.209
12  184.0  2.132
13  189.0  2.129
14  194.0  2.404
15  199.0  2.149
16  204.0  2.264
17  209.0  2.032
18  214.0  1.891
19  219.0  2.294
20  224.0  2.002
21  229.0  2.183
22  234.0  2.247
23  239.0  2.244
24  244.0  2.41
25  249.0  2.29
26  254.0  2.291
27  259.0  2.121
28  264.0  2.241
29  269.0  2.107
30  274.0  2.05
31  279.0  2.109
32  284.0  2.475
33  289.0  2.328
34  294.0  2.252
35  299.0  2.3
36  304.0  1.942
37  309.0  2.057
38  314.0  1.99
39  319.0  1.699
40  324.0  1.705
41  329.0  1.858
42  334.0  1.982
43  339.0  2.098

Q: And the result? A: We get 1.01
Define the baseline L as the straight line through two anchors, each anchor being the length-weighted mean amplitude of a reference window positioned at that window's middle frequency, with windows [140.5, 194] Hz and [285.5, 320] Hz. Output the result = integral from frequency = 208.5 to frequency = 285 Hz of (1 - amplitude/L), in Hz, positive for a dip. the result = -2.15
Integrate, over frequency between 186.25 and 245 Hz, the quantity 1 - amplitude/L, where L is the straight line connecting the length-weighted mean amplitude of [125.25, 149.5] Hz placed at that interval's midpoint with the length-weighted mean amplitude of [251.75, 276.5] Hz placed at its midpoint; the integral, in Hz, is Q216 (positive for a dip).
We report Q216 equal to -1.4 Hz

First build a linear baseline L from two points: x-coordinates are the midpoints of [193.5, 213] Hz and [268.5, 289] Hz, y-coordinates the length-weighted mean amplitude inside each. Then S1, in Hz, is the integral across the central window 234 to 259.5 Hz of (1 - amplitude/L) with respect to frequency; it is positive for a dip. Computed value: -1.0 Hz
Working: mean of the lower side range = 2.17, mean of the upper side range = 2.21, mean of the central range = 2.28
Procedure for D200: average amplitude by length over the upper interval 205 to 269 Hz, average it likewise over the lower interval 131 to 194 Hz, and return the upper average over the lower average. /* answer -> 1.02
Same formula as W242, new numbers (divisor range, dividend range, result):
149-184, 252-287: 1.02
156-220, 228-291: 1.03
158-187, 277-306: 1.03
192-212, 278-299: 1.05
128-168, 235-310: 1.05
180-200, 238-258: 1.04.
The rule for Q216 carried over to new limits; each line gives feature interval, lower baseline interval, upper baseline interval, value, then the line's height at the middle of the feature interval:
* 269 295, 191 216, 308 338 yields -3.3 Hz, 1.98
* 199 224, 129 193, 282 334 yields -0.1 Hz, 2.1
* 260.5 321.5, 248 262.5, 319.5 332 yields -4.0 Hz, 2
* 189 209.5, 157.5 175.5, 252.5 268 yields -0.3 Hz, 2.19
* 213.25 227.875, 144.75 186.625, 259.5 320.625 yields 0.3 Hz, 2.14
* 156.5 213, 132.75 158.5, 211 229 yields -2.9 Hz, 2.07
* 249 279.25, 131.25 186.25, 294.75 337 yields -2.3 Hz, 2.01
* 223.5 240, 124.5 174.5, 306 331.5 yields -1.6 Hz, 1.99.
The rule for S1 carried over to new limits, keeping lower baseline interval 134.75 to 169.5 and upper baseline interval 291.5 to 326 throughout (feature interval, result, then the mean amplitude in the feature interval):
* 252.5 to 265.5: -1.17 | 2.21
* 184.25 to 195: -0.77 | 2.22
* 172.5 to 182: -0.69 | 2.23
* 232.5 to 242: -0.99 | 2.25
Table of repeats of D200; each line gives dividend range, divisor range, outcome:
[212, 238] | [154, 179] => 0.98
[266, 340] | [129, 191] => 0.97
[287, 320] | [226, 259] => 0.93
